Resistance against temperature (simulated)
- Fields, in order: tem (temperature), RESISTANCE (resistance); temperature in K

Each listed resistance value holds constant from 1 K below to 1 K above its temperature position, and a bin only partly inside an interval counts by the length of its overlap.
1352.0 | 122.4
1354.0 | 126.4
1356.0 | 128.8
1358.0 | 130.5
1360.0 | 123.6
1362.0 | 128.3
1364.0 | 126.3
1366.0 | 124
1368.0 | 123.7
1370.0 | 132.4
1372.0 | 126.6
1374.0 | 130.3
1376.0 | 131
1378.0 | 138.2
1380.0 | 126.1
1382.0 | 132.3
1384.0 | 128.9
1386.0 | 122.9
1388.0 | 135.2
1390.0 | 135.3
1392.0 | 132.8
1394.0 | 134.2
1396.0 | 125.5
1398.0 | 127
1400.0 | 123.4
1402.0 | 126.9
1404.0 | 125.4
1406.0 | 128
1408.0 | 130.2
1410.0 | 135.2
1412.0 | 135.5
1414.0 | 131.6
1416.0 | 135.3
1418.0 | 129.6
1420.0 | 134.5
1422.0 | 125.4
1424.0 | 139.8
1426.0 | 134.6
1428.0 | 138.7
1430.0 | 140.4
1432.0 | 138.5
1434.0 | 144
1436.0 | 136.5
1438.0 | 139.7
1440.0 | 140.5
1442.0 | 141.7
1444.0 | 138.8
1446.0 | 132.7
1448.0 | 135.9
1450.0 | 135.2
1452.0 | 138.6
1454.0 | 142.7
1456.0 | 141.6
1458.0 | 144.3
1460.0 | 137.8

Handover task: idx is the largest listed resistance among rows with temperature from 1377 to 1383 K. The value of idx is 138.2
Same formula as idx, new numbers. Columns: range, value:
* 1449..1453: 138.6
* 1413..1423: 135.3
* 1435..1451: 141.7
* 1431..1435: 144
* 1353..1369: 130.5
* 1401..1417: 135.5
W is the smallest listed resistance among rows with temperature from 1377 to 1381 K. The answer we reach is 126.1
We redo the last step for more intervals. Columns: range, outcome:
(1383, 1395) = 122.9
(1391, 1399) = 125.5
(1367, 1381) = 123.7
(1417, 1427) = 125.4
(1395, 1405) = 123.4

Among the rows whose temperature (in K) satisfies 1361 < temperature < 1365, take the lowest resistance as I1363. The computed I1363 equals 126.3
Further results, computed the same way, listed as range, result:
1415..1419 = 129.6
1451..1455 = 138.6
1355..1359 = 128.8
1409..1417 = 131.6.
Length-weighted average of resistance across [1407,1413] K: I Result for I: 134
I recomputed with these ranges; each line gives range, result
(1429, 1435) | 141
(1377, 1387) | 130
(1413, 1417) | 133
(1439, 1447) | 138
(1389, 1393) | 134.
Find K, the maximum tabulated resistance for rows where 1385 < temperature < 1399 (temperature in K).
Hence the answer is 135.3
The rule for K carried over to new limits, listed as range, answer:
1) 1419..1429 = 139.8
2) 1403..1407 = 128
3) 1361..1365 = 128.3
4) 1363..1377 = 132.4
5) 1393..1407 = 134.2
